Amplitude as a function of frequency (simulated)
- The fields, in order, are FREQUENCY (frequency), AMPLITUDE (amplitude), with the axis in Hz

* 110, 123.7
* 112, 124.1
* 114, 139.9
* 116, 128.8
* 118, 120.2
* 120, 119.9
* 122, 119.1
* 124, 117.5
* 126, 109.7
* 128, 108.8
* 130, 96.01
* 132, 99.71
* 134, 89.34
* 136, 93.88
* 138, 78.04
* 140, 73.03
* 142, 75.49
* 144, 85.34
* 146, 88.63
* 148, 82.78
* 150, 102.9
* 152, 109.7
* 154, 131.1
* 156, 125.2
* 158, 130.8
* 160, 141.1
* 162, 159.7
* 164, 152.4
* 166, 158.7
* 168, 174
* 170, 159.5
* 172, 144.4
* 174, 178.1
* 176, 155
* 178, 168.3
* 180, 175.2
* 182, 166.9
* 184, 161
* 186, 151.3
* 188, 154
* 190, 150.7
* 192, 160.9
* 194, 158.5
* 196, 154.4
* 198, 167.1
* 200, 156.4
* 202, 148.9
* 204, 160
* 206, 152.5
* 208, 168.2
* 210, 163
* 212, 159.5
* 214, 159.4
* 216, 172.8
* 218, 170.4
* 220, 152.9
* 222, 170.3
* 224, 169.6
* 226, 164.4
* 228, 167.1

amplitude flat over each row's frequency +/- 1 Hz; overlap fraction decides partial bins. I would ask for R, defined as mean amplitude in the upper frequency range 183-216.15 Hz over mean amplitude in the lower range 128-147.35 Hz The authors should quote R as 1.81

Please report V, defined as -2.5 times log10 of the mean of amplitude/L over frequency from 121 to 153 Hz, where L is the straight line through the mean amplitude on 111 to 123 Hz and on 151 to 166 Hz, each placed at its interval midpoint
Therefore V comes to 0.34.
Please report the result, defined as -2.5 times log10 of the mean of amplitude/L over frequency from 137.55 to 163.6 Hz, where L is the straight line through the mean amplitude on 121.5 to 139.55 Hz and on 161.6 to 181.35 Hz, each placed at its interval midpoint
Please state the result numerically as 0.22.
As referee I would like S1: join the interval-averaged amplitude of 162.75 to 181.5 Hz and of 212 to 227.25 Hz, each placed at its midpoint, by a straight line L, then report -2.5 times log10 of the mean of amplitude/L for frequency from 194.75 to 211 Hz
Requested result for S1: 0.04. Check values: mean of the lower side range 163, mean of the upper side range 165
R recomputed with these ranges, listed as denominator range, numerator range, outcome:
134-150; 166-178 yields 1.93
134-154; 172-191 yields 1.79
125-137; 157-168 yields 1.52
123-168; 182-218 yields 1.44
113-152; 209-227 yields 1.62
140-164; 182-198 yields 1.40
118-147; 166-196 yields 1.65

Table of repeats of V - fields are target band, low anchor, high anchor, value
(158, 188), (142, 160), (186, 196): -0.194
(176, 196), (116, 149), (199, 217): -0.132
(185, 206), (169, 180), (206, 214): 0.040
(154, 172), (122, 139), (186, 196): -0.146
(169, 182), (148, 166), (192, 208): -0.152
